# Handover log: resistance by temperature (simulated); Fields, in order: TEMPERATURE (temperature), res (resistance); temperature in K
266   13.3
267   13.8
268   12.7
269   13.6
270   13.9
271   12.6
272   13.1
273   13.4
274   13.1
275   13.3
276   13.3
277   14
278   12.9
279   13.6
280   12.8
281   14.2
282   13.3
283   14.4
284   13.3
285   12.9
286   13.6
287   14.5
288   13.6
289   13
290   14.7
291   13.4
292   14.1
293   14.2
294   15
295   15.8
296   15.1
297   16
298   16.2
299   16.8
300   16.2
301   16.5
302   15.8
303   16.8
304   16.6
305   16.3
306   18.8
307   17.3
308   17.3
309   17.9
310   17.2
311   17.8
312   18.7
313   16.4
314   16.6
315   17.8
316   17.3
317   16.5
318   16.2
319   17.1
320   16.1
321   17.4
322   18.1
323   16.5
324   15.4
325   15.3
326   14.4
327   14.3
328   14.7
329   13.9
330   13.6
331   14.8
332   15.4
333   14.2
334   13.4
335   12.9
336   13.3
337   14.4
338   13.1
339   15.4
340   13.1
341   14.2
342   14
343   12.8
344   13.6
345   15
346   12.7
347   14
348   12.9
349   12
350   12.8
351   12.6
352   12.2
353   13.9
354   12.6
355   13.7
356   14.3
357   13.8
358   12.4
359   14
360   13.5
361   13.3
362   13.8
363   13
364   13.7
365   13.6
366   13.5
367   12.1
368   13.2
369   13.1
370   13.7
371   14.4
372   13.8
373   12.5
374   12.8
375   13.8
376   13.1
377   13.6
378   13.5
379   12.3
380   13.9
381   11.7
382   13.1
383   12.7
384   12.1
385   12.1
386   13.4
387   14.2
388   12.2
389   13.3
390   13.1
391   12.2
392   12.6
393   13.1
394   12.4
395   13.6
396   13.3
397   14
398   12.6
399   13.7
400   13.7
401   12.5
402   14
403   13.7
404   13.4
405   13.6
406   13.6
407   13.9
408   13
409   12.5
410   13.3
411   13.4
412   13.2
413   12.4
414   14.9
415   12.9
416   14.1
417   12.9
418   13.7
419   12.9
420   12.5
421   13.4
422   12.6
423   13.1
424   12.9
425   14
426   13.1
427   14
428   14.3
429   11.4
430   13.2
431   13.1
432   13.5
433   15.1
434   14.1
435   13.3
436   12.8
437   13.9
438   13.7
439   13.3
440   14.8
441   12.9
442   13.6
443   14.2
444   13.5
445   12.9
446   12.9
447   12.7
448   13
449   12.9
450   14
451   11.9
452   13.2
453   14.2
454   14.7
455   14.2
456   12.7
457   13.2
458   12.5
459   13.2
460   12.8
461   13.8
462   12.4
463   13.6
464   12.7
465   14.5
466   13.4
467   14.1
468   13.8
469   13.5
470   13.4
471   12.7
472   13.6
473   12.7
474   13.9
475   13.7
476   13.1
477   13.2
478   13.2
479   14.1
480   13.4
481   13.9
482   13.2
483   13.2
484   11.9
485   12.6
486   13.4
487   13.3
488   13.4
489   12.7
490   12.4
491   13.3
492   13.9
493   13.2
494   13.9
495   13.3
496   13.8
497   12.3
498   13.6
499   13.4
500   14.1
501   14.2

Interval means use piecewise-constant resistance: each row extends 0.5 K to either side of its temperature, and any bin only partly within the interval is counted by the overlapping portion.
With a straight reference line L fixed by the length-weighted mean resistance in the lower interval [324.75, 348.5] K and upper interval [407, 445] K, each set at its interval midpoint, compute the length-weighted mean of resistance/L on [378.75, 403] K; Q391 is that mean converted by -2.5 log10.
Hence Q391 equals 0.05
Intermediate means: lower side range 14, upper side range 13.4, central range 13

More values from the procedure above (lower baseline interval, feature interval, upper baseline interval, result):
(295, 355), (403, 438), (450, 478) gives 0.05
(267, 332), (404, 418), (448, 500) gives 0.05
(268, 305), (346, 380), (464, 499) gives 0.05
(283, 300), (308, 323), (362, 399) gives -0.21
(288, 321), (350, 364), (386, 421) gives 0.11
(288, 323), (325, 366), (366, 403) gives 0.08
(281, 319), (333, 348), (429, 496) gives 0.11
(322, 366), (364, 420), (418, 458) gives 0.03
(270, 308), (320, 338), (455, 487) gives -0.04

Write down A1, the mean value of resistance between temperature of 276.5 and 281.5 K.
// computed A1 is 13.5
